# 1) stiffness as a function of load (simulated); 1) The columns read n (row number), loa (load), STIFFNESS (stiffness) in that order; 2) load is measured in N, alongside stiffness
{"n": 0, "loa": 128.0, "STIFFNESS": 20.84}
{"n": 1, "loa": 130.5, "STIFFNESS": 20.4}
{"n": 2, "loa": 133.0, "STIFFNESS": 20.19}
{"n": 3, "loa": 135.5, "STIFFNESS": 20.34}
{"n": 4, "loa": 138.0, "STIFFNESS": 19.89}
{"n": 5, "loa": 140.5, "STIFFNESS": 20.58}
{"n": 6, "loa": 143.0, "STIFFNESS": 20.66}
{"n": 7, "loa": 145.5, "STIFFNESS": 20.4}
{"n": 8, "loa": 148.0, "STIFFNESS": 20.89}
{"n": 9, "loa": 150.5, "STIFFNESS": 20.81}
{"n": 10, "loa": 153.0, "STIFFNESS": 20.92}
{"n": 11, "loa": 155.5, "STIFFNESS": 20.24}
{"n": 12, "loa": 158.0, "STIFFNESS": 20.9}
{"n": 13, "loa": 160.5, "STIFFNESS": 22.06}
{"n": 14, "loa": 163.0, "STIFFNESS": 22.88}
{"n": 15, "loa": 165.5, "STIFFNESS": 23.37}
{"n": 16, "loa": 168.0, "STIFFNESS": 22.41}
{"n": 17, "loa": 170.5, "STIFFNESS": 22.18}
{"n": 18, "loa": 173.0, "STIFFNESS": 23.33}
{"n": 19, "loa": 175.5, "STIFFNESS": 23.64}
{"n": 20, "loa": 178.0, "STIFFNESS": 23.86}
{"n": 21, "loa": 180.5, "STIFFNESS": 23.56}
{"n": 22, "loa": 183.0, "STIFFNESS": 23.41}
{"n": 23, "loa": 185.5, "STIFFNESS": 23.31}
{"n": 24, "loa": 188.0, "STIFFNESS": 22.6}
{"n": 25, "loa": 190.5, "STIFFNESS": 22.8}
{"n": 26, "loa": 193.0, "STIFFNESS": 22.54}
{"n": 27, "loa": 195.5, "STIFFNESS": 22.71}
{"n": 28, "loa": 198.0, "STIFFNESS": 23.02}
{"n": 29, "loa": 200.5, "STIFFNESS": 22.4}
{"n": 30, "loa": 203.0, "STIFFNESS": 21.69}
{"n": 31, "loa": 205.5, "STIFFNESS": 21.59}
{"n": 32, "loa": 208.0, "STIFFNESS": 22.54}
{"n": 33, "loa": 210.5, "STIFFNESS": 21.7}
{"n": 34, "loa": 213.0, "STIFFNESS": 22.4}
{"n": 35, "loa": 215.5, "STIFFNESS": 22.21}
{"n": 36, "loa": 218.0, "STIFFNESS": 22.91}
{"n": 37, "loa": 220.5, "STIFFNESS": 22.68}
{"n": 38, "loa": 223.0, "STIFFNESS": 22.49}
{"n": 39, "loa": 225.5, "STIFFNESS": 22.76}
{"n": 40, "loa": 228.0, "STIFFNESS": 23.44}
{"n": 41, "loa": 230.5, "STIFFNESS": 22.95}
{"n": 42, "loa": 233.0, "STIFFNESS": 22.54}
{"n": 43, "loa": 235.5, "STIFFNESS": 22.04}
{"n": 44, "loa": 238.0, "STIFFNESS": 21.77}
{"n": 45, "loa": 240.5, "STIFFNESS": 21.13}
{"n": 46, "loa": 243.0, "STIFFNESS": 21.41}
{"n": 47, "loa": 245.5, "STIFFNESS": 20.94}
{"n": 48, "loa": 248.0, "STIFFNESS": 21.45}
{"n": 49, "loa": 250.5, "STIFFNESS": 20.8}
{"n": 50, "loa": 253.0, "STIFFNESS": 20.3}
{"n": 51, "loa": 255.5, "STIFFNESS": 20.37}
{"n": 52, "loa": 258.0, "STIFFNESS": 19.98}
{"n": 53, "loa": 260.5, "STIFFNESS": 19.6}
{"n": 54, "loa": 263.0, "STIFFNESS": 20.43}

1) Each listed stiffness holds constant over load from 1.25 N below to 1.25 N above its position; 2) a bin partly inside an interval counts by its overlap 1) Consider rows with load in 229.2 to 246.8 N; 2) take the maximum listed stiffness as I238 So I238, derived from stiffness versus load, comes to 22.95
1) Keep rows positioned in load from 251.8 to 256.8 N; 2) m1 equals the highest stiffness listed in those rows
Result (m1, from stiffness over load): 20.37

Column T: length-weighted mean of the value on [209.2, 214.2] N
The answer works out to 22.1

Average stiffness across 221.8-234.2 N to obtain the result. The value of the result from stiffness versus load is 22.8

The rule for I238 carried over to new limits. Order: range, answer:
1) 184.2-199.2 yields 23.31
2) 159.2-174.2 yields 23.37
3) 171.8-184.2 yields 23.86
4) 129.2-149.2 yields 20.89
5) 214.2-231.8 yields 23.44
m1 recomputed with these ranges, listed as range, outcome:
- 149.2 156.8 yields 20.92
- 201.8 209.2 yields 22.54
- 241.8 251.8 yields 21.45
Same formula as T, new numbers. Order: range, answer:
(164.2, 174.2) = 22.8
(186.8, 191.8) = 22.7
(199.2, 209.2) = 22.1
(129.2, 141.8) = 20.3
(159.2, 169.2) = 22.7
